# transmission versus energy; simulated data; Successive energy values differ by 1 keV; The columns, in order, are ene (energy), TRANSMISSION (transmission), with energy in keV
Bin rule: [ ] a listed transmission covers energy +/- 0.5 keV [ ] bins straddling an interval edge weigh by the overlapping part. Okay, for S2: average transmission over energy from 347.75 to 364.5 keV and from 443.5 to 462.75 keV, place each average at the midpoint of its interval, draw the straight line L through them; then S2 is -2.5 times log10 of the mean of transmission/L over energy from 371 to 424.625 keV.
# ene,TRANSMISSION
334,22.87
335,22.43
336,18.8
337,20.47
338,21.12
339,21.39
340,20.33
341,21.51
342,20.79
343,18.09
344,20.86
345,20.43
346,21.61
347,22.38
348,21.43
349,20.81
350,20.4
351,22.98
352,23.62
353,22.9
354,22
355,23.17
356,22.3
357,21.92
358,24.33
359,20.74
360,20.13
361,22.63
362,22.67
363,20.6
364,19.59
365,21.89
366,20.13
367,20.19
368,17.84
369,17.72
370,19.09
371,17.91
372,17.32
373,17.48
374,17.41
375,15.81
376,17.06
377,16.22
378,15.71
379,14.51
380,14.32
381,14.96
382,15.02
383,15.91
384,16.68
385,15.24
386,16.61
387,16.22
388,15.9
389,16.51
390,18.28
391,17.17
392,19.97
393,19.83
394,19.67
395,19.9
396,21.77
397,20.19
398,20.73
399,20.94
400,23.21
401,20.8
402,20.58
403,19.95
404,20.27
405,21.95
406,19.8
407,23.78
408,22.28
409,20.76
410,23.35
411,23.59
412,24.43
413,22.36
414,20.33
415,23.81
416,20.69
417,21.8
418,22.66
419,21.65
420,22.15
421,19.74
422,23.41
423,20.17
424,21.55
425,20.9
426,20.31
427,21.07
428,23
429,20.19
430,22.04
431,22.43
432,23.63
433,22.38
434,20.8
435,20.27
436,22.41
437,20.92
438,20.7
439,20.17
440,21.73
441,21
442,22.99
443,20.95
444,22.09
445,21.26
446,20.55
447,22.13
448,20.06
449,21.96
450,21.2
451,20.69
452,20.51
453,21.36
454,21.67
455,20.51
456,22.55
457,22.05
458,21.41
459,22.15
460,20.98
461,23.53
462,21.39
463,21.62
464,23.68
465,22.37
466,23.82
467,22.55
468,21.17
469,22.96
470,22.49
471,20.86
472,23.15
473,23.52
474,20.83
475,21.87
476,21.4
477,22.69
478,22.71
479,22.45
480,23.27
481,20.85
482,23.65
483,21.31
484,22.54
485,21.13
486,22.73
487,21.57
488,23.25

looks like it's 0.12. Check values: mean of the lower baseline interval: 21.9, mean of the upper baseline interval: 21.5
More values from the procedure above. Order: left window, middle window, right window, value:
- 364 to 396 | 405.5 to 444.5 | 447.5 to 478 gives -0.099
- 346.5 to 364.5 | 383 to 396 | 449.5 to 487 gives 0.231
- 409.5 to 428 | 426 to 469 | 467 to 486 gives 0.019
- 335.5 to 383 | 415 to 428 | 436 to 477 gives -0.024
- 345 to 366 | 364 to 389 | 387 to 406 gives 0.218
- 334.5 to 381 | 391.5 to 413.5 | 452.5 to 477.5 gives -0.025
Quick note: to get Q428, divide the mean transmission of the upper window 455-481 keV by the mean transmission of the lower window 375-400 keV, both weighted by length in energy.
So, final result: 1.3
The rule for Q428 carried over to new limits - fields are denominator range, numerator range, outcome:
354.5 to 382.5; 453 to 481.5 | 1.17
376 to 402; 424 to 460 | 1.20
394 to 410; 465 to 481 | 1.06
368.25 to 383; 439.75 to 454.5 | 1.30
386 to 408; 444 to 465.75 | 1.09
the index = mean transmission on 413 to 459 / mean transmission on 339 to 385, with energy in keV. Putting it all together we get 1.1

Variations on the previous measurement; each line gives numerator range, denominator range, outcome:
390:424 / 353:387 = 1.14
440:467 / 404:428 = 0.99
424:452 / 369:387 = 1.31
